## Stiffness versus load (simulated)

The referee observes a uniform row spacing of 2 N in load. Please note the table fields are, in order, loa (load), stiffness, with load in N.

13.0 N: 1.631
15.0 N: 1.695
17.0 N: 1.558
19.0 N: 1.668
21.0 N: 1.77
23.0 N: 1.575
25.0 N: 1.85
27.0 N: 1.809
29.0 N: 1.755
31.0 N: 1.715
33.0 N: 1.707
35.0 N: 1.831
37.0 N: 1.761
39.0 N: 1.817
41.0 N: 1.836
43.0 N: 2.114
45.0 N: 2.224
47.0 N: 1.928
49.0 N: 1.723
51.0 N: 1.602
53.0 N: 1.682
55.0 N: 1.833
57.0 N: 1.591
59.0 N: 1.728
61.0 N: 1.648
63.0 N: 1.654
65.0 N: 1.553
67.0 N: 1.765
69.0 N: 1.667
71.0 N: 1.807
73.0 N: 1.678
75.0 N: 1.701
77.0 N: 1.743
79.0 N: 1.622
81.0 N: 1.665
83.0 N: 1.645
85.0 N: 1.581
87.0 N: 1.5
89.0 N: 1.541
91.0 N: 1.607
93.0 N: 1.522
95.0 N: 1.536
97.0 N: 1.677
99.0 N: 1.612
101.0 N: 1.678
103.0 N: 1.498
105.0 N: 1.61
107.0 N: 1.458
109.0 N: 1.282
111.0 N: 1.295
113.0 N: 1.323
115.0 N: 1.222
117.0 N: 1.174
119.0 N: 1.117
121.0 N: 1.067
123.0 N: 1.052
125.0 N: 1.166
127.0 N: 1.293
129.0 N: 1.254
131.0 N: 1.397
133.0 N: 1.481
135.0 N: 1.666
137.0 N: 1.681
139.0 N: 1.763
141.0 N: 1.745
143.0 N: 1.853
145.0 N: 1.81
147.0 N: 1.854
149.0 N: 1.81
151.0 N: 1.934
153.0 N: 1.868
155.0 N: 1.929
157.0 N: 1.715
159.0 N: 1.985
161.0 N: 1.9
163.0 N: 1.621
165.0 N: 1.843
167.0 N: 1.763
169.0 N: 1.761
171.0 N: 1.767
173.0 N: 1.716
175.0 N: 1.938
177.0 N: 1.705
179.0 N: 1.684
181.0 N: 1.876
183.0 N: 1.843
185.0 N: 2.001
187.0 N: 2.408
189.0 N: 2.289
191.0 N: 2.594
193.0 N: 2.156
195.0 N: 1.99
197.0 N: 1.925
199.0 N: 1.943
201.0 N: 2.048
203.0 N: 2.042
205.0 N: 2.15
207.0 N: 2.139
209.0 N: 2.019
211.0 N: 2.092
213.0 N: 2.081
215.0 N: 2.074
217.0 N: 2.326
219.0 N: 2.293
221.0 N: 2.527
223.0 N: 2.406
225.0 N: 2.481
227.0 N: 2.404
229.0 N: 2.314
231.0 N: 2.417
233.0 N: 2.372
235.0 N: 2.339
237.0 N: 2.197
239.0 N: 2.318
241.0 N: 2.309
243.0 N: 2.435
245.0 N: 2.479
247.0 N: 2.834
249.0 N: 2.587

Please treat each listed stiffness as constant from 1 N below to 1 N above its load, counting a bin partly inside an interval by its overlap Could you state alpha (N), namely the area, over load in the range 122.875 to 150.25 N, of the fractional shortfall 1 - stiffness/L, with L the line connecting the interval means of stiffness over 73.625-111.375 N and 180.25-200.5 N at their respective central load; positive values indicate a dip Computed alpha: 3.6 N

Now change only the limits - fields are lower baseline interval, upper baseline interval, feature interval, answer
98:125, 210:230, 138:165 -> -2.3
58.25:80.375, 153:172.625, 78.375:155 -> 9.7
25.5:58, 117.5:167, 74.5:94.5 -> 1.4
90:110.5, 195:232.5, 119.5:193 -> 4.9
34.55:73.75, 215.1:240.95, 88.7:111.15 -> 4.5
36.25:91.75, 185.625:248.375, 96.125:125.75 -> 8.4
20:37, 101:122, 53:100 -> -4.5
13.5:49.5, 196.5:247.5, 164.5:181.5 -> 2.9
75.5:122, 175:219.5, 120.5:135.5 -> 3.3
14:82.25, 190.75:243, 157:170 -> 1.7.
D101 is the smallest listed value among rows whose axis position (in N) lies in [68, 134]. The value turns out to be 1.052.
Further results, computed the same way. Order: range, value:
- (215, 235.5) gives 2.074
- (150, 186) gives 1.621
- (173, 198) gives 1.684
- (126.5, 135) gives 1.254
